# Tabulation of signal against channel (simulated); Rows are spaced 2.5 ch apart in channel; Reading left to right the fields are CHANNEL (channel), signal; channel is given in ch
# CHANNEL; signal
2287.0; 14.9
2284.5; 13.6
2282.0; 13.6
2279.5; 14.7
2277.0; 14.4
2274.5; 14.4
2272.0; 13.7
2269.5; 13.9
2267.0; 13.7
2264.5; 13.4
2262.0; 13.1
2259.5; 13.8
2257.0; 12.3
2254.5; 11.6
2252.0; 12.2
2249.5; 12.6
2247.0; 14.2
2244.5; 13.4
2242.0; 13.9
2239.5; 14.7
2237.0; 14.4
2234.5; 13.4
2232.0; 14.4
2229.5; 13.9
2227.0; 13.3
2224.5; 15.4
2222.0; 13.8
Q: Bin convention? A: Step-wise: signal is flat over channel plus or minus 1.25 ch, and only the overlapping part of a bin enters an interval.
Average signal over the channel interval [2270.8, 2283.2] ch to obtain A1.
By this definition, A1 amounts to 14.2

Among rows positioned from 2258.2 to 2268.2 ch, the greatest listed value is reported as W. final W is 13.8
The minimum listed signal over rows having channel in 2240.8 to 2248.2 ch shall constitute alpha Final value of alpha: 13.4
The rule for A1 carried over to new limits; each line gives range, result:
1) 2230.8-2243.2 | 14.2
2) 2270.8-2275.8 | 14.1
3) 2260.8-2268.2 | 13.4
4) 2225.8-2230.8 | 13.6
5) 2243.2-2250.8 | 13.4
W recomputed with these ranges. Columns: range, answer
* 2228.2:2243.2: 14.7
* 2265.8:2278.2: 14.4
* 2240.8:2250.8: 14.2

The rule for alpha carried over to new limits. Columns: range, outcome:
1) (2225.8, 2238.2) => 13.3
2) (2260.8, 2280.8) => 13.1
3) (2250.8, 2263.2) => 11.6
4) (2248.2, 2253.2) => 12.2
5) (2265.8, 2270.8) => 13.7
